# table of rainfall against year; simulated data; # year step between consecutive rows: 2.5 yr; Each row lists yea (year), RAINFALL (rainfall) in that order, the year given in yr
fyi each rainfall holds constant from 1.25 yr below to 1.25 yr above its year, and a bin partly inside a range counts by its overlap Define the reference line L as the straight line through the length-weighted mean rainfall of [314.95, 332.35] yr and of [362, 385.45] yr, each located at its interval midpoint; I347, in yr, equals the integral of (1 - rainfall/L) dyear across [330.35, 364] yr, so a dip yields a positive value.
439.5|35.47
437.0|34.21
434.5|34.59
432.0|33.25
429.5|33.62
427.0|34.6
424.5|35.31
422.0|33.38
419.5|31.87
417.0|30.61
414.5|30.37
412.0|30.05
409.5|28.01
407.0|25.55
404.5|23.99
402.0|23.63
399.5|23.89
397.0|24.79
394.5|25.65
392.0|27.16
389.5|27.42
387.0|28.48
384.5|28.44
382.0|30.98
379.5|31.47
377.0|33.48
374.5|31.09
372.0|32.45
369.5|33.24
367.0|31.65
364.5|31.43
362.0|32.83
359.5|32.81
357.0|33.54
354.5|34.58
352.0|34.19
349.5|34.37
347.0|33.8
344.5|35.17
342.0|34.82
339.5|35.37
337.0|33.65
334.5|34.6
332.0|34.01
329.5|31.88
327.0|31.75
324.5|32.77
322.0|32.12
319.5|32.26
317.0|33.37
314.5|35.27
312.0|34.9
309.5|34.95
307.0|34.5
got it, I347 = -1.93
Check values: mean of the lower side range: 32.6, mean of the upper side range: 31.7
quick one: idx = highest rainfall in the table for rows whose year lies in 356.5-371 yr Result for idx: 33.54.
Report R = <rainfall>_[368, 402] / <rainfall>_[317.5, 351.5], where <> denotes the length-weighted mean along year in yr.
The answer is 0.9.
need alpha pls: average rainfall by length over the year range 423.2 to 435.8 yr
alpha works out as 34.3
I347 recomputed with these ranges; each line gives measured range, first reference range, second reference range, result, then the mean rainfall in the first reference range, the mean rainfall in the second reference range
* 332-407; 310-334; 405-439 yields 3.8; 33.2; 31.9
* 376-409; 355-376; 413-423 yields 4.9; 32.5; 31.5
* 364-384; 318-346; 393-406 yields -2.9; 33.5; 24.5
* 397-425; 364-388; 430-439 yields 3.9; 31.3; 34.1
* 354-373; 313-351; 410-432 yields 0.3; 33.7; 32.4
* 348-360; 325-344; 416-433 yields -0.1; 33.7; 33.3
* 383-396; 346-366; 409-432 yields 2.1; 33.4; 32.2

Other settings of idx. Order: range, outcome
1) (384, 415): 30.37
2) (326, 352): 35.37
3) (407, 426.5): 35.31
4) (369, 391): 33.48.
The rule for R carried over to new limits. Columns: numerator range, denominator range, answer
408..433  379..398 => 1.15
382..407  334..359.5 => 0.76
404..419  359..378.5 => 0.88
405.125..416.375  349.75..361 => 0.84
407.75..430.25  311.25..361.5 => 0.94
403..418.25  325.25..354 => 0.83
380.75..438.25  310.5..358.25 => 0.87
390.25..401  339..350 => 0.73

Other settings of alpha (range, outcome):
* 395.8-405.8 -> 24.1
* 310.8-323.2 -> 33.6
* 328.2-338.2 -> 33.5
